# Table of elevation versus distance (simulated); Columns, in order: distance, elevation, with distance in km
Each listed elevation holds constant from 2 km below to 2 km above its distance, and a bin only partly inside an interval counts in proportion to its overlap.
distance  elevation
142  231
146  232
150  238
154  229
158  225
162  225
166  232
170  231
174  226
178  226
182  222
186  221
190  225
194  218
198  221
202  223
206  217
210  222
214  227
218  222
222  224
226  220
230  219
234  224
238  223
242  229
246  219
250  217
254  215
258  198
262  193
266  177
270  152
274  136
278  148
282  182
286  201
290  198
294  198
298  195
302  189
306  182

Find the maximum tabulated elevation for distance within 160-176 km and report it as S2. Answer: 232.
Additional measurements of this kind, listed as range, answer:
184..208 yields 225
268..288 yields 201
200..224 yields 227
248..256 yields 217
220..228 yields 224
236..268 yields 229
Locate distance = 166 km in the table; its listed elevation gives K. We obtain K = 232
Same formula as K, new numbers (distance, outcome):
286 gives 201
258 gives 198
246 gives 219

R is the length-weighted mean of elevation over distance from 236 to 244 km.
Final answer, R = 226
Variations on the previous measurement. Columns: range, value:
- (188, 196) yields 222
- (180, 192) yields 223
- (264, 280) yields 153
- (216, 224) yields 223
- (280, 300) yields 195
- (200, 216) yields 222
